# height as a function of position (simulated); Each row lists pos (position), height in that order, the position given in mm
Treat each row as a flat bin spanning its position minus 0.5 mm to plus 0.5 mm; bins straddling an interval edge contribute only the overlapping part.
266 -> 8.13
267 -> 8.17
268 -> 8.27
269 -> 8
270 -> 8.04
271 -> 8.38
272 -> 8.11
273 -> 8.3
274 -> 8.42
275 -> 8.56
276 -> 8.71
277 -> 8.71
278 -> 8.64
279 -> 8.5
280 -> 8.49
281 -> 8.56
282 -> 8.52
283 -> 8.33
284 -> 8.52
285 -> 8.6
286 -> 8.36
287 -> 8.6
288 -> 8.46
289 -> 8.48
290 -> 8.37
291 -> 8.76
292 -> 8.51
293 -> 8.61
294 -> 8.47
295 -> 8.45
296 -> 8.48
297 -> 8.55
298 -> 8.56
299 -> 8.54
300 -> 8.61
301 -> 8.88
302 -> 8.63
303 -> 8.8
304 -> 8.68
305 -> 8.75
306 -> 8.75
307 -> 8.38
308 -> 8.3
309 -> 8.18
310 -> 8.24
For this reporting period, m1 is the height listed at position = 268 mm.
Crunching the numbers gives 8.27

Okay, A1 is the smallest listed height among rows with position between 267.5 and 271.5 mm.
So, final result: 8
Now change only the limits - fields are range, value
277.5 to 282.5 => 8.49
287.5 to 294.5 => 8.37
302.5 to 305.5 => 8.68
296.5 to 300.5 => 8.54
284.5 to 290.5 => 8.36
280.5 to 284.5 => 8.33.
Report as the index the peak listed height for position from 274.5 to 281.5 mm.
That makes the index 8.71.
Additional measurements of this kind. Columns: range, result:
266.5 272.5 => 8.38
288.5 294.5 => 8.76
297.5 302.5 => 8.88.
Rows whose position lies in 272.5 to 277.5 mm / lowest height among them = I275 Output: 8.3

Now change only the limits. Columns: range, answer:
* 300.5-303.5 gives 8.63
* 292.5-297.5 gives 8.45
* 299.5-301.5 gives 8.61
